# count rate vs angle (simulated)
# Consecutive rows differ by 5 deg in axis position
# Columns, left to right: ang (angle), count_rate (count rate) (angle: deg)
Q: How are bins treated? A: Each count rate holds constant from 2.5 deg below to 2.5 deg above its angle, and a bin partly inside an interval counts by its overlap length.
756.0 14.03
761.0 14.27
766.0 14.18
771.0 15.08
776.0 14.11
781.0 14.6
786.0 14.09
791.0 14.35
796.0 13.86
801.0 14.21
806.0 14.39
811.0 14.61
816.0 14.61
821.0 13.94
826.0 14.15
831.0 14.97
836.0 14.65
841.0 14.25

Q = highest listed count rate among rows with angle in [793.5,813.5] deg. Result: 14.61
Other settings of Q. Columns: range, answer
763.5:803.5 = 15.08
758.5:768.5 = 14.27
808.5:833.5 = 14.97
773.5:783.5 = 14.6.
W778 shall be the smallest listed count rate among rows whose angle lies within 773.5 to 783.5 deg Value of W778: 14.11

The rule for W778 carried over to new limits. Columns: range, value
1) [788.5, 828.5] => 13.86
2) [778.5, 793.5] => 14.09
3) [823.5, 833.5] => 14.15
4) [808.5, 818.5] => 14.61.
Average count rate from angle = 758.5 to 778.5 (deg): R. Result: 14.4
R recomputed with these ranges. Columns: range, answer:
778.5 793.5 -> 14.3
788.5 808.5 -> 14.2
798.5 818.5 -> 14.5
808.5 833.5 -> 14.5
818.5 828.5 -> 14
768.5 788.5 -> 14.5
